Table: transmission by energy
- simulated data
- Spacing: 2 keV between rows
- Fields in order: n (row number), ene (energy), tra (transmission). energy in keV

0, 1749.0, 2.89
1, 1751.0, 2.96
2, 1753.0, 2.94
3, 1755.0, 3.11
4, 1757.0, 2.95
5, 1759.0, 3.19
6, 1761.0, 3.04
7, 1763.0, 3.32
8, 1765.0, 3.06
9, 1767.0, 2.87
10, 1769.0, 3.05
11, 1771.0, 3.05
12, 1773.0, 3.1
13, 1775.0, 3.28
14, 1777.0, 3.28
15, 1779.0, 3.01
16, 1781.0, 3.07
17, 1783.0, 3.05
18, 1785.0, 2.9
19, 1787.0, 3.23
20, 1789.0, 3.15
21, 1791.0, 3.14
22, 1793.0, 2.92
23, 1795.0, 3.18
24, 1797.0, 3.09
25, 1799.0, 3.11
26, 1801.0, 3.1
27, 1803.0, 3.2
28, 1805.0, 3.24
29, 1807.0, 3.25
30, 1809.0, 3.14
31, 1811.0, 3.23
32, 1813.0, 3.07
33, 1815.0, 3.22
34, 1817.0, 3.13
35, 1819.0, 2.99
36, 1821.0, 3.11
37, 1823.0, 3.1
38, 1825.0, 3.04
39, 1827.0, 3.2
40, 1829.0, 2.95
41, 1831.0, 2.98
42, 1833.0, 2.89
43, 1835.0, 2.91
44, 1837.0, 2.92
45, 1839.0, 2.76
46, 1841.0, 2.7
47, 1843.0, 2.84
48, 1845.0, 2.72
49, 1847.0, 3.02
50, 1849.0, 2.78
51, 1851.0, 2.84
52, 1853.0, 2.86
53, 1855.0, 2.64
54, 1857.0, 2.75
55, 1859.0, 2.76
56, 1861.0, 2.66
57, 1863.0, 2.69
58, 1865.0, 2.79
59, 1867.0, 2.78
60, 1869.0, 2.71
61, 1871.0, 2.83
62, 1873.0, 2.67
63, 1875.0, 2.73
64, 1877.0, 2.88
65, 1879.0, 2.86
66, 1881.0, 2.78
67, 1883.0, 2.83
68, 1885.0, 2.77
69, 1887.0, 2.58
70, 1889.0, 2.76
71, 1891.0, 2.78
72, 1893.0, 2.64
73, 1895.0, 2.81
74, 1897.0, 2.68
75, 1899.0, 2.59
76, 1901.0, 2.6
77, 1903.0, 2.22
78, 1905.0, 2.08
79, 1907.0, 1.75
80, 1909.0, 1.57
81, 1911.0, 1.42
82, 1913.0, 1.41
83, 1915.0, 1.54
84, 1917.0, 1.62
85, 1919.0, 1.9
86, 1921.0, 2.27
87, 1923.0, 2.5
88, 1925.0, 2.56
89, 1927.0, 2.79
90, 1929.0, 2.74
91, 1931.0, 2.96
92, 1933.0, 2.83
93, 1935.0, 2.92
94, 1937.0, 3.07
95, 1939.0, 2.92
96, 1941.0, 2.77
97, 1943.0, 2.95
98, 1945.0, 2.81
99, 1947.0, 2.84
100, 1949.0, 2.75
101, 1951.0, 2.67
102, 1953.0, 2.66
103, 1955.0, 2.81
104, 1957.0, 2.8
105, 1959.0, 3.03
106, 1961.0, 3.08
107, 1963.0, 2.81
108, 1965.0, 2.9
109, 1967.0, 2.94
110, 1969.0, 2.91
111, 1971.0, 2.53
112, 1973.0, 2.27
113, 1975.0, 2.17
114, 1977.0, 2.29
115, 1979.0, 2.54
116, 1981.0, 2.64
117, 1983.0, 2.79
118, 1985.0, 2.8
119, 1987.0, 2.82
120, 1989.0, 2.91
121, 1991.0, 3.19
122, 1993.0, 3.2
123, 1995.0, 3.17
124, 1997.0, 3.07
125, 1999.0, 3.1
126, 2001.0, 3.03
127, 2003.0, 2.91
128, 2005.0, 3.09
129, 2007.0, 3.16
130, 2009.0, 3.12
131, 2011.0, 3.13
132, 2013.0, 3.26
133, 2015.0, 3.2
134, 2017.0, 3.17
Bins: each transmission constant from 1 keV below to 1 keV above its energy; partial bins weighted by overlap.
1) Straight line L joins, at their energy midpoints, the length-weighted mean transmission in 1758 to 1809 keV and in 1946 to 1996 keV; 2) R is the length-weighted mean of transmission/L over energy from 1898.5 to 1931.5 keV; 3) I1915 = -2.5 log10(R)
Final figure 0.33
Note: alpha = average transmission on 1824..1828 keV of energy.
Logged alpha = 3.12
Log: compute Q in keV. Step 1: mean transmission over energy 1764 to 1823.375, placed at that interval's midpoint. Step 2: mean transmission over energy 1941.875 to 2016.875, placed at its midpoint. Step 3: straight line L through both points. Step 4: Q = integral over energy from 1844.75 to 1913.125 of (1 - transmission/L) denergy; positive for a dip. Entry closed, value 9.4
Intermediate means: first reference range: 3.11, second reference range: 2.88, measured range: 2.59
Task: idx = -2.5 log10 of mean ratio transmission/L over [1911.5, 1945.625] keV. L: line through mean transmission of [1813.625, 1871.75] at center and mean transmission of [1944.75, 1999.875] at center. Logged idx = 0.141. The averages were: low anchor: 2.88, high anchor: 2.8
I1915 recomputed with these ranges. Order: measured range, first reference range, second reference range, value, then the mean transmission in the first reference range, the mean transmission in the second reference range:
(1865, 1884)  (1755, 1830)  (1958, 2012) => 0.08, 3.11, 2.87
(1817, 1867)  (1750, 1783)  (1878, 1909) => -0.04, 3.08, 2.55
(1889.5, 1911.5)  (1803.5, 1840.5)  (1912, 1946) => 0.15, 3.06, 2.5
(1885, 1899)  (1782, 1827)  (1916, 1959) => 0.05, 3.12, 2.68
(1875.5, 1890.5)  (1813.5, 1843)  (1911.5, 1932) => -0.10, 2.99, 2.21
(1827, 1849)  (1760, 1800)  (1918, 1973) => 0.04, 3.09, 2.76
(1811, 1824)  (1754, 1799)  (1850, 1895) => -0.06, 3.09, 2.76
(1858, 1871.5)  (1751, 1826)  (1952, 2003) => 0.09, 3.1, 2.82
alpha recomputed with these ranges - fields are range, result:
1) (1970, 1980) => 2.36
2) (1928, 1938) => 2.9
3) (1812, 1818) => 3.14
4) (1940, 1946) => 2.84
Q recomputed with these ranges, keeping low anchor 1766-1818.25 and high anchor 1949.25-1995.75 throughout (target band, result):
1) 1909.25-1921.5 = 5.19 keV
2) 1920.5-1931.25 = 0.88 keV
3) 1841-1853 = 0.73 keV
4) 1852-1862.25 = 0.90 keV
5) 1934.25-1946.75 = -0.29 keV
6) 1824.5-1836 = 0.20 keV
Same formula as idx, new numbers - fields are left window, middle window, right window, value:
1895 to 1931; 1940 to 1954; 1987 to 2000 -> -0.09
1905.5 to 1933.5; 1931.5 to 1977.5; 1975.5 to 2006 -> -0.12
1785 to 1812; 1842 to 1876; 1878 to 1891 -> 0.04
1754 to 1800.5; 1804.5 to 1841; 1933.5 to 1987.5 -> -0.01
